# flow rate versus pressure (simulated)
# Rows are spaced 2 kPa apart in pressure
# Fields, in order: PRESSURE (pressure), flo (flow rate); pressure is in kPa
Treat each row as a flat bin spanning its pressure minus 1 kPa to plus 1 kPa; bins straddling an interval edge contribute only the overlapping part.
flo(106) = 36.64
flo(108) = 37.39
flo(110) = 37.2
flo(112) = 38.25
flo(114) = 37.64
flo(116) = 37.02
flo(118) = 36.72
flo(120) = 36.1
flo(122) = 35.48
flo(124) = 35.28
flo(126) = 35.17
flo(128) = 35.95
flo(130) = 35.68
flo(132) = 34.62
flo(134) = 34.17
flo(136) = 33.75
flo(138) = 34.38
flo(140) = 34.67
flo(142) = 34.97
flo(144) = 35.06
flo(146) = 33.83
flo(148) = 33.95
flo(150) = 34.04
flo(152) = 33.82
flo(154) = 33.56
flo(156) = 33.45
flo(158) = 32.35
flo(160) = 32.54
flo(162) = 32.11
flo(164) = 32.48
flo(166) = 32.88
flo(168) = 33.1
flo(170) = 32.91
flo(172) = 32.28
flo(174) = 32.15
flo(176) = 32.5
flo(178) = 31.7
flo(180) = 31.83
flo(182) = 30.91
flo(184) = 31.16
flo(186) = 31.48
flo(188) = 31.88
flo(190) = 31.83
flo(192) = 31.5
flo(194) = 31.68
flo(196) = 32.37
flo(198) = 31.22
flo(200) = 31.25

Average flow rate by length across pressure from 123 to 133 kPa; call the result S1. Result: 35.3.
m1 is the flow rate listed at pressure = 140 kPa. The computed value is 34.67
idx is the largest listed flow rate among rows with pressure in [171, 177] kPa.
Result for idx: 32.5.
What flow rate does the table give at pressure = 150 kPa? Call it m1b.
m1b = 34.04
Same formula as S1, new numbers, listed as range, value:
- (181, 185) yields 31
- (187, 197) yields 31.9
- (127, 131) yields 35.8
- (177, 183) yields 31.5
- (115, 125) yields 36.1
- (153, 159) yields 33.1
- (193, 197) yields 32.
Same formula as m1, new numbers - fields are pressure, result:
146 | 33.83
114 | 37.64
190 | 31.83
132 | 34.62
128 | 35.95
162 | 32.11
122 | 35.48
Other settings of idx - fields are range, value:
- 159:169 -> 33.1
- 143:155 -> 35.06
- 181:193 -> 31.88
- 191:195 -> 31.68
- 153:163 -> 33.56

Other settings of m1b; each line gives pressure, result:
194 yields 31.68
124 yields 35.28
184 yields 31.16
